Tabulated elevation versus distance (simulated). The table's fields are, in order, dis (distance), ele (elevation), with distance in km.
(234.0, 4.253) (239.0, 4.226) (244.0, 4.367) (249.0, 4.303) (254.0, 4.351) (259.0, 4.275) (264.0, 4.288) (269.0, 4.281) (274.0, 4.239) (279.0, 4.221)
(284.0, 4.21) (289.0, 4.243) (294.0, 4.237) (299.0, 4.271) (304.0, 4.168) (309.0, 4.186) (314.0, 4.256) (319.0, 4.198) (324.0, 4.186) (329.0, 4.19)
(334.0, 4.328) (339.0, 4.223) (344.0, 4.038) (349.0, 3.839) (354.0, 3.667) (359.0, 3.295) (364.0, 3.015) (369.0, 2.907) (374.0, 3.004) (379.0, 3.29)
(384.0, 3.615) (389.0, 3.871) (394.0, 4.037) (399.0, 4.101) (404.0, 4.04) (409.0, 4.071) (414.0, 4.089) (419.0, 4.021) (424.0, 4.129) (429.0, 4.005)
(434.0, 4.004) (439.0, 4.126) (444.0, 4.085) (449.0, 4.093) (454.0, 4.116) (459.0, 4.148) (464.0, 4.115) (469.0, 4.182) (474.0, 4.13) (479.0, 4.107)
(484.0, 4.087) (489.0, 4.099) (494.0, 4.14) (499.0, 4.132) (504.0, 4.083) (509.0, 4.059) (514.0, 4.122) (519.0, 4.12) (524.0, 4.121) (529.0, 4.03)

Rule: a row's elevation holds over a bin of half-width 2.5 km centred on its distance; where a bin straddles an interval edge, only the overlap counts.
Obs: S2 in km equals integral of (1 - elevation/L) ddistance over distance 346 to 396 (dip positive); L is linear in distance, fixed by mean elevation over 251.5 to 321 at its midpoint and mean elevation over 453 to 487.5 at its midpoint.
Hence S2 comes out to 8.8 km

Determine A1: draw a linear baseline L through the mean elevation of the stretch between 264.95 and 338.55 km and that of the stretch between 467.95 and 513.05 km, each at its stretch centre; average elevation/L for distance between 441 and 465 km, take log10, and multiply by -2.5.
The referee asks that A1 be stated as 0.01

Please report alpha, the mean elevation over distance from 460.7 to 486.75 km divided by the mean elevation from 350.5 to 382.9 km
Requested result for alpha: 1.28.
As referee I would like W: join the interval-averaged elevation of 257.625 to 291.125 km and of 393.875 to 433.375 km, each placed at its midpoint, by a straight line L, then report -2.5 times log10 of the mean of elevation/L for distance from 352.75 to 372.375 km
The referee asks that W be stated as 0.28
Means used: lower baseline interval 4.25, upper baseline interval 4.06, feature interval 3.18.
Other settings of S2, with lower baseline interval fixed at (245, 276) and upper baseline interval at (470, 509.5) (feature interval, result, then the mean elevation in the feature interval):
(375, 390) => 2.5 km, 3.51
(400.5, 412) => 0.3 km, 4.06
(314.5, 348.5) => 0.5 km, 4.18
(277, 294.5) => 0.2 km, 4.23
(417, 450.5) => 0.7 km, 4.07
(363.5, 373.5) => 3.0 km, 2.96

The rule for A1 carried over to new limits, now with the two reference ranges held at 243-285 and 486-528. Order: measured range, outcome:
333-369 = 0.15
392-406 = 0.03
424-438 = 0.03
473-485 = 0.00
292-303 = 0.00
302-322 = 0.01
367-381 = 0.34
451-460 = 0.00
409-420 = 0.03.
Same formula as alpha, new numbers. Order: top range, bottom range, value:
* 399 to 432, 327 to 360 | 1.02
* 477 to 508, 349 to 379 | 1.27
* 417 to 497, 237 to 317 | 0.96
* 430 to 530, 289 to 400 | 1.06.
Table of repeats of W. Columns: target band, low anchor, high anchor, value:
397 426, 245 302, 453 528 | 0.03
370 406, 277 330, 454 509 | 0.14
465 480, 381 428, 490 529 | -0.02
